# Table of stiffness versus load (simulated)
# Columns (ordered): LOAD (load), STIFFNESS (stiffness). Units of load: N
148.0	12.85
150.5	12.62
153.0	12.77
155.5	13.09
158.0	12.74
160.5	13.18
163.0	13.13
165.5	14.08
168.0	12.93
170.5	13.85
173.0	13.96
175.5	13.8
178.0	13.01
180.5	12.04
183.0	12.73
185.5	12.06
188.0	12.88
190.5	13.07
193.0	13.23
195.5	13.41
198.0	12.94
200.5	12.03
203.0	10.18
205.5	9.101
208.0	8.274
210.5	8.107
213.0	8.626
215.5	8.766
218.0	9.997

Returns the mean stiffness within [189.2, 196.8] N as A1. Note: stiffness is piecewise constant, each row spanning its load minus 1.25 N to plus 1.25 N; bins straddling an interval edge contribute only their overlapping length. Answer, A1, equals 13.2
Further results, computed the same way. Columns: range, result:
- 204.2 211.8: 8.51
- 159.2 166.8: 13.5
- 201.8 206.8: 9.62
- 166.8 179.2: 13.5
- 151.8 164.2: 13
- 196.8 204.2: 11.7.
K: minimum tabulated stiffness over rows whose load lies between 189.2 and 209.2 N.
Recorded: 8.274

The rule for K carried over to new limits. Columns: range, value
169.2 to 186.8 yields 12.04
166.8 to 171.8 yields 12.93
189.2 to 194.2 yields 13.07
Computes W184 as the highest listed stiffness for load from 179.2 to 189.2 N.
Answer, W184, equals 12.88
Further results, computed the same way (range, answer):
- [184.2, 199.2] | 13.41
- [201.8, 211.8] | 10.18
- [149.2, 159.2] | 13.09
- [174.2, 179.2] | 13.8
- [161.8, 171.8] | 14.08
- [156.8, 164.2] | 13.18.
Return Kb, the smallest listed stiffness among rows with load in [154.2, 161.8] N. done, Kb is 12.74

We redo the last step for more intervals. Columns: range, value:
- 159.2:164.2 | 13.13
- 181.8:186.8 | 12.06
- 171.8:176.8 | 13.8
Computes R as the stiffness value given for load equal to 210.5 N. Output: 8.107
